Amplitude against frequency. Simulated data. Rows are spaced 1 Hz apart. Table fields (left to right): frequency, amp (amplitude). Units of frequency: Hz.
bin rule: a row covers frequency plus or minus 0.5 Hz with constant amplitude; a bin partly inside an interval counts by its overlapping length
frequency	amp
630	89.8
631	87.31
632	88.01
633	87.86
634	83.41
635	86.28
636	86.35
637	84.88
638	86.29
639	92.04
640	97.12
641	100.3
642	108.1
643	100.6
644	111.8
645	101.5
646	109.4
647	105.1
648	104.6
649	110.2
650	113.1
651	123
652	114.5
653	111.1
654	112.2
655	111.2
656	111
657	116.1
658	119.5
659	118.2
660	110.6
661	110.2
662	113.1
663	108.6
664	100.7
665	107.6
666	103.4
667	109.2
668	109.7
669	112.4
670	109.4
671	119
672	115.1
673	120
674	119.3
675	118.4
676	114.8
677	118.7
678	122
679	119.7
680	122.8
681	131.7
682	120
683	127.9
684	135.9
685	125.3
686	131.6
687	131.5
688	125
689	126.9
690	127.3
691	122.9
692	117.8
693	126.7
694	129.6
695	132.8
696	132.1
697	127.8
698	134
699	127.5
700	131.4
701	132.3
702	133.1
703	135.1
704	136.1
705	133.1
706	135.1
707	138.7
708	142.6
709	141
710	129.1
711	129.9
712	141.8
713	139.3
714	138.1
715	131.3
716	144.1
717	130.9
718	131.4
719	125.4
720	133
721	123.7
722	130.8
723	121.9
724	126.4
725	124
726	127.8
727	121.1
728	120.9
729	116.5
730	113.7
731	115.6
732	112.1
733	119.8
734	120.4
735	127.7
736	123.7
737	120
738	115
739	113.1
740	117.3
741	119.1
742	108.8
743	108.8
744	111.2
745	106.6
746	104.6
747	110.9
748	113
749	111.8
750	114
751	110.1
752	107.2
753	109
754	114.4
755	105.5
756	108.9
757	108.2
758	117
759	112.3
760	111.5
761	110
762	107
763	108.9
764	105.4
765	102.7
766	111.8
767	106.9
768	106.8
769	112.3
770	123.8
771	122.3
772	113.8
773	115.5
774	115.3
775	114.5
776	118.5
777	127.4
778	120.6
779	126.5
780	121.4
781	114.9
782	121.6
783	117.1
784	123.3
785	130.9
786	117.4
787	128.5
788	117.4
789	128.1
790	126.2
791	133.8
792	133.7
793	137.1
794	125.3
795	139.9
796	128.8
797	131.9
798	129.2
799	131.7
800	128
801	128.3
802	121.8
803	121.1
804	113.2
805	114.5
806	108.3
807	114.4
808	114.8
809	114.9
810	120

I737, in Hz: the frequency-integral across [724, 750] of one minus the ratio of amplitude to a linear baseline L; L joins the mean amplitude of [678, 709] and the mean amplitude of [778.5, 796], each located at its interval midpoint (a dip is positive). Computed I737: 2.4 Hz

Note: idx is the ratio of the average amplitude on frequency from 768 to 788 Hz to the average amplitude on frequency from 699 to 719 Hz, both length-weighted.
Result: 0.89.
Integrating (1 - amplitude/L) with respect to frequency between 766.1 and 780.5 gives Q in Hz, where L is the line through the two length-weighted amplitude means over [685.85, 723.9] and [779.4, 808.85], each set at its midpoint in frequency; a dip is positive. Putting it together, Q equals 1.0 Hz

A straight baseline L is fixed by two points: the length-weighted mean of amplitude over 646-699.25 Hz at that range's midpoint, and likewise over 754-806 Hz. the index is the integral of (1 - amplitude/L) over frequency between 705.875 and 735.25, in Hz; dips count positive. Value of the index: -2.3 Hz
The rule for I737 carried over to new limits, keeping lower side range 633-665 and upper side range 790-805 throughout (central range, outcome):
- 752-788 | 2.58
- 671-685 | -1.60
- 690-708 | -2.93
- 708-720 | -2.07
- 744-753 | 0.80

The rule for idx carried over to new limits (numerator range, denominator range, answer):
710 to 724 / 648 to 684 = 1.15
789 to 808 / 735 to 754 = 1.11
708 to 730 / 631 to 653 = 1.30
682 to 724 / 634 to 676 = 1.22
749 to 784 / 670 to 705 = 0.90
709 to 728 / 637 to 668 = 1.21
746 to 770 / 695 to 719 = 0.82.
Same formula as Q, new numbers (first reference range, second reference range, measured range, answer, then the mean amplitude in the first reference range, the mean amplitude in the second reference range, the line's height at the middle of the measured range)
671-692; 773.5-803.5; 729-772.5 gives 4.2 Hz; 124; 125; 125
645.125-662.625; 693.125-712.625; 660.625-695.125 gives 0.9 Hz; 112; 134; 123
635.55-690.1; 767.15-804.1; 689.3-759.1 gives -3.1 Hz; 113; 123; 118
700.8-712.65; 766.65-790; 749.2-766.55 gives 2.0 Hz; 136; 120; 124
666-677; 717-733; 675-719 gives -4.3 Hz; 114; 123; 119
